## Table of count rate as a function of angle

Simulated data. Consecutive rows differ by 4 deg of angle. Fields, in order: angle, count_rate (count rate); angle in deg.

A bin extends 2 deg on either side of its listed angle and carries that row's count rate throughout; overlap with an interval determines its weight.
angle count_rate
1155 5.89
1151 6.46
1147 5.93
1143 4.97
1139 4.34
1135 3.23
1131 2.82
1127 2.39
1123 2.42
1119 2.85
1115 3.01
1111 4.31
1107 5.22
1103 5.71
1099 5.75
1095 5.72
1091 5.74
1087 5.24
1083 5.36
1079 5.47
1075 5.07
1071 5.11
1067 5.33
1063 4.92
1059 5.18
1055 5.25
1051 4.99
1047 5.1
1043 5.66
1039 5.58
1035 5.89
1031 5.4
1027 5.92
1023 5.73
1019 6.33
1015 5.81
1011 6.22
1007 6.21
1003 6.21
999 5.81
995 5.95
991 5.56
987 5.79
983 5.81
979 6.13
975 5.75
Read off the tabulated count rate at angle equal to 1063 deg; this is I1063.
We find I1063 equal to 4.92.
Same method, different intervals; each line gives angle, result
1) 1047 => 5.1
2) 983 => 5.81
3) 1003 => 6.21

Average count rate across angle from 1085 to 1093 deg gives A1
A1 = 5.49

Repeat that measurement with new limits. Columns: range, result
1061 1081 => 5.18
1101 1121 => 4.22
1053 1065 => 5.12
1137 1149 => 5.08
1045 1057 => 5.11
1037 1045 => 5.62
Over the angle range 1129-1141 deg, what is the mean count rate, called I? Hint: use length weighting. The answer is 3.46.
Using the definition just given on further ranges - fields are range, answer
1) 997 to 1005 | 6.01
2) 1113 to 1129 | 2.67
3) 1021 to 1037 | 5.73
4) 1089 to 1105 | 5.73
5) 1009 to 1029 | 6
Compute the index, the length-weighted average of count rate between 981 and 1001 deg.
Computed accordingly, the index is 5.78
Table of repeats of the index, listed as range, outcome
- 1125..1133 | 2.6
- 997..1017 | 6.05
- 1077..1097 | 5.51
